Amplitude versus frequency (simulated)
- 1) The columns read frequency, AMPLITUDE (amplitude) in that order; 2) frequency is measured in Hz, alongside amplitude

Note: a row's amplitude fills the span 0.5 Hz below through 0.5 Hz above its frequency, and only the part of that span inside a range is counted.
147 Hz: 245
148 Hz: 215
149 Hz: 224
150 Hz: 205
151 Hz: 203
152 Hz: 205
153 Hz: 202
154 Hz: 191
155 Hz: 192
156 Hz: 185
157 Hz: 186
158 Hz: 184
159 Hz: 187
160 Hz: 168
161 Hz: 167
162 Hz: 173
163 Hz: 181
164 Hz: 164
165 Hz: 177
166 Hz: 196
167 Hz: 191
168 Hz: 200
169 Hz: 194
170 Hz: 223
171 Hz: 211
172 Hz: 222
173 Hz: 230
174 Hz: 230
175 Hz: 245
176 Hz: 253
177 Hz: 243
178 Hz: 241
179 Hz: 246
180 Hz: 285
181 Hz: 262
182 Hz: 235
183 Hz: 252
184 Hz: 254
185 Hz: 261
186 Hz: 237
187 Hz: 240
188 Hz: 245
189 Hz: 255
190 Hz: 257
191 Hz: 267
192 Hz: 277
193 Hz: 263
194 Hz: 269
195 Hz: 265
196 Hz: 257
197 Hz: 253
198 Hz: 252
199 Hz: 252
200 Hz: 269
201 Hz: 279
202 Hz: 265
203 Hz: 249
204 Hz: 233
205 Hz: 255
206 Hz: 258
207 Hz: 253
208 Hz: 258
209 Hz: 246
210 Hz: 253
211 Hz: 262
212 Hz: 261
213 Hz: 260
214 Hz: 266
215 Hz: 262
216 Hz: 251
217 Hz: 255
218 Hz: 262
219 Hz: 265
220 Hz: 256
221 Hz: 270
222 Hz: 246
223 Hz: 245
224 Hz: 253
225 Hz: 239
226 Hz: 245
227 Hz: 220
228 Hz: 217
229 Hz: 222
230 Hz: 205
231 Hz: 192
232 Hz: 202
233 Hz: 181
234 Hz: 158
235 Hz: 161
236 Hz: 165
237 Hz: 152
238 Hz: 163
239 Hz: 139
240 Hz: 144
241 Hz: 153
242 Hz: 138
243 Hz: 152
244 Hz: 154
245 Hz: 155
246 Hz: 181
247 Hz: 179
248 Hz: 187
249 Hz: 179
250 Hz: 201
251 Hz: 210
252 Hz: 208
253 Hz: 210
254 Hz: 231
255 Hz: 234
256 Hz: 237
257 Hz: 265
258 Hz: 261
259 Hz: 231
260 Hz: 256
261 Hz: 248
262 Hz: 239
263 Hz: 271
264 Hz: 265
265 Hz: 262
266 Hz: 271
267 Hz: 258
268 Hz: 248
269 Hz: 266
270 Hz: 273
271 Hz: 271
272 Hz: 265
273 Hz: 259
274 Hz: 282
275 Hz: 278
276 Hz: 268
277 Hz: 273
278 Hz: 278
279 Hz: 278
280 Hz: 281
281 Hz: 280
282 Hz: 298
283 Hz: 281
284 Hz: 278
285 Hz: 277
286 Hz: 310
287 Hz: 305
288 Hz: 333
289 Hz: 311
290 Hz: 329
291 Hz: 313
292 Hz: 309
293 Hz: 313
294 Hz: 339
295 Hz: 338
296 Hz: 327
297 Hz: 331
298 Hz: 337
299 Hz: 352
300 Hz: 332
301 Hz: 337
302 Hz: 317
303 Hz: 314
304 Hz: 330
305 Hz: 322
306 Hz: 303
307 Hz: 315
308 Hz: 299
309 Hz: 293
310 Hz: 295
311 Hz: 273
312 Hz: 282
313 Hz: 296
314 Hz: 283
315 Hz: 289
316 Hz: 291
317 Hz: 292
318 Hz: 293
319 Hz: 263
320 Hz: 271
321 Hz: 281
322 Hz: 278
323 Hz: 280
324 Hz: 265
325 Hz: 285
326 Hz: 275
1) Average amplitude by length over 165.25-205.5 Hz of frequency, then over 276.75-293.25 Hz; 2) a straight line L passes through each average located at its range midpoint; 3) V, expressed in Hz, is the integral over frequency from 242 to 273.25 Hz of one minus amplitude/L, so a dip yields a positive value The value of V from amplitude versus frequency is 6.1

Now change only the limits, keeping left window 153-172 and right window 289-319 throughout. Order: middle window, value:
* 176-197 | -4.6 Hz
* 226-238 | 2.8 Hz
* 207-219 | -1.3 Hz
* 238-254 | 5.3 Hz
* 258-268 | 0.7 Hz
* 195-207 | -1.9 Hz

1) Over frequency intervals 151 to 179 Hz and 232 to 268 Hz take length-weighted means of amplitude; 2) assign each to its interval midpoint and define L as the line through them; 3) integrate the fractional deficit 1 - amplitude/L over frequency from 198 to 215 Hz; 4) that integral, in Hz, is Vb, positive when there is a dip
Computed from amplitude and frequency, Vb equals -4.6 Hz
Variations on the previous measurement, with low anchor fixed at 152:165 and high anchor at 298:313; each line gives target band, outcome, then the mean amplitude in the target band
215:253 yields 7.08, 201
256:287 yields 1.44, 269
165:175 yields -0.94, 211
